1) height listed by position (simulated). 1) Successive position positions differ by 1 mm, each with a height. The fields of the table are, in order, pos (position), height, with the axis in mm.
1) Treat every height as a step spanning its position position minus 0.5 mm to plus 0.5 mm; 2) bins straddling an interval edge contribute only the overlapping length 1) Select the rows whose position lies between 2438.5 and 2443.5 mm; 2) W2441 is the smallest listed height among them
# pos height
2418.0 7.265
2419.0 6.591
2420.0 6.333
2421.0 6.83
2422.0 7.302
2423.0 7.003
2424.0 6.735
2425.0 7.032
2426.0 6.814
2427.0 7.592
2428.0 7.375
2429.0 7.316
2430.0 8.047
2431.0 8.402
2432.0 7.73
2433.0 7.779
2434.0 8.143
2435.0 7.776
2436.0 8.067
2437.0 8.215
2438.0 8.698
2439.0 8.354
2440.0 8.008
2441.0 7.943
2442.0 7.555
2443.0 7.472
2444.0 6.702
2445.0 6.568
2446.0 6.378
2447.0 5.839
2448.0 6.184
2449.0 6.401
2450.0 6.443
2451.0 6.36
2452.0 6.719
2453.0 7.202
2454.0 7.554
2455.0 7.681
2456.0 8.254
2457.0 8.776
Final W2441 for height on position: 7.472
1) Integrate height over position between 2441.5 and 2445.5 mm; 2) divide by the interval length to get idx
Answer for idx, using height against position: 7.07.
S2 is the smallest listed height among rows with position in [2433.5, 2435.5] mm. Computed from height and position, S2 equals 7.776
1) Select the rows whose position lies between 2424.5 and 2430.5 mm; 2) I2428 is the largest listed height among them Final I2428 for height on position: 8.047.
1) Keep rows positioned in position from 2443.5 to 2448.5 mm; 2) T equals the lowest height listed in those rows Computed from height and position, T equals 5.839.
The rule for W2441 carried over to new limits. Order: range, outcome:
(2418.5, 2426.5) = 6.333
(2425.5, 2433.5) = 6.814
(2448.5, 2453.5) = 6.36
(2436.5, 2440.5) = 8.008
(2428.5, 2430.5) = 7.316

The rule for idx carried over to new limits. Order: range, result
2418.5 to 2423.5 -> 6.81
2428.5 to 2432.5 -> 7.87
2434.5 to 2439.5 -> 8.22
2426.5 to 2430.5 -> 7.58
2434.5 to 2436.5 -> 7.92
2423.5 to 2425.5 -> 6.88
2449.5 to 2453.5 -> 6.68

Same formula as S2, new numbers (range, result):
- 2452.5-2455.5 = 7.202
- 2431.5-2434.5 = 7.73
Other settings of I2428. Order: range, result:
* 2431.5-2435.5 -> 8.143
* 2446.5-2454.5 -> 7.554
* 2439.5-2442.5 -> 8.008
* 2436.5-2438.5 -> 8.698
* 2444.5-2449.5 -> 6.568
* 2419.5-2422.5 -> 7.302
